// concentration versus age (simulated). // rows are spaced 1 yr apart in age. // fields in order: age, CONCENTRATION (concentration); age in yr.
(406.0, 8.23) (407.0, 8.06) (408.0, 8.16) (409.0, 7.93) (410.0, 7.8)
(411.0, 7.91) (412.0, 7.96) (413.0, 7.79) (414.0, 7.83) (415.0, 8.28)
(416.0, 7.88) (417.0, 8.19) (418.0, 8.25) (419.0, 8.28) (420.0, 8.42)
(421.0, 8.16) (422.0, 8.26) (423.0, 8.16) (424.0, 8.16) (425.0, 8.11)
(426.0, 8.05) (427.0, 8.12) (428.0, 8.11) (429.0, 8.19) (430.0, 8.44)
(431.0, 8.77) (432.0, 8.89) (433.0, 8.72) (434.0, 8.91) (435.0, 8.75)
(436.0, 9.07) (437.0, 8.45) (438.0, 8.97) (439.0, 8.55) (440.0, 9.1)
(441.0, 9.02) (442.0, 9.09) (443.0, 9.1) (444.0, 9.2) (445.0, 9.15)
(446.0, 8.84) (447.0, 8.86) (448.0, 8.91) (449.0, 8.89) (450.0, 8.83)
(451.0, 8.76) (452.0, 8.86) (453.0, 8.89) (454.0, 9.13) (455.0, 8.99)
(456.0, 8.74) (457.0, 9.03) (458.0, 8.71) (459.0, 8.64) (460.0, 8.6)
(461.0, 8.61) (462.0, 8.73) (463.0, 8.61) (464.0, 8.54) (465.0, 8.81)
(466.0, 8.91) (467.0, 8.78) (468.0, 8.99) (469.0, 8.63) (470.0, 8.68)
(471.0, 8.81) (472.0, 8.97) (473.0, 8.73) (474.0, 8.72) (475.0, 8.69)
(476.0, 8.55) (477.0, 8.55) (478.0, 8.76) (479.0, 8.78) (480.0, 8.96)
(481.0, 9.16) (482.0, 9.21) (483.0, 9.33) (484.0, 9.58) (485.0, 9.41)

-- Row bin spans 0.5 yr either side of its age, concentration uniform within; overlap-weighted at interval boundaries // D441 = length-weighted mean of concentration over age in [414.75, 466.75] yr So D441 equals 8.65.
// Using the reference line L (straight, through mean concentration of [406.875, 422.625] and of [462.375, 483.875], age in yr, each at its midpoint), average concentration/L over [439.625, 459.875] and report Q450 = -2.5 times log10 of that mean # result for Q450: -0.05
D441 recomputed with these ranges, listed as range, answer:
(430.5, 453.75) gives 8.9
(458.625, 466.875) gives 8.69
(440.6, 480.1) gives 8.82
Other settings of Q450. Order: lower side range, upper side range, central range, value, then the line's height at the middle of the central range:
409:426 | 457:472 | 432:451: -0.06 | 8.42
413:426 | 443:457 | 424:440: -0.01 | 8.47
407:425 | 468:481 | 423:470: -0.04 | 8.44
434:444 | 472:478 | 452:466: 0.00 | 8.79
